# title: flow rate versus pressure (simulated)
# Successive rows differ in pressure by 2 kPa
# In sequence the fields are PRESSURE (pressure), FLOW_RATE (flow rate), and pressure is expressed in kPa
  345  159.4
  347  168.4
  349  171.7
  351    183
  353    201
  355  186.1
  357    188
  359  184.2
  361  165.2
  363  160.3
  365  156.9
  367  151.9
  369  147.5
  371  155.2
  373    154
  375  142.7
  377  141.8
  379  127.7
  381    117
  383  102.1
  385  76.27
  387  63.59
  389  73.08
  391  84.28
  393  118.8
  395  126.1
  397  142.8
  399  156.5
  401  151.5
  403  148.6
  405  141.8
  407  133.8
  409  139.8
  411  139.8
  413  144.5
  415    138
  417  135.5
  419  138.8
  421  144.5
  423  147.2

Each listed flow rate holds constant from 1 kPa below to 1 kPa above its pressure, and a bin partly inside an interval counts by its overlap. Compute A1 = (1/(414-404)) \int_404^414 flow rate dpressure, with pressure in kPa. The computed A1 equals 140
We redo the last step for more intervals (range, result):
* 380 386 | 98.5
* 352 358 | 192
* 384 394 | 83.2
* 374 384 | 126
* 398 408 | 146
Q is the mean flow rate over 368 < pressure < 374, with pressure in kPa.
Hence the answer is 152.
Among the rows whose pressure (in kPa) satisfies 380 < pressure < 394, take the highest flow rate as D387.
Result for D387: 118.8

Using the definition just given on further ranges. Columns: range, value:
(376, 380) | 141.8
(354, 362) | 188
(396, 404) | 156.5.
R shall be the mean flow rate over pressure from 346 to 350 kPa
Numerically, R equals 170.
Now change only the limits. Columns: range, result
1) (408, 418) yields 140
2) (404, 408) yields 138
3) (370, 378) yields 148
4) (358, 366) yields 167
